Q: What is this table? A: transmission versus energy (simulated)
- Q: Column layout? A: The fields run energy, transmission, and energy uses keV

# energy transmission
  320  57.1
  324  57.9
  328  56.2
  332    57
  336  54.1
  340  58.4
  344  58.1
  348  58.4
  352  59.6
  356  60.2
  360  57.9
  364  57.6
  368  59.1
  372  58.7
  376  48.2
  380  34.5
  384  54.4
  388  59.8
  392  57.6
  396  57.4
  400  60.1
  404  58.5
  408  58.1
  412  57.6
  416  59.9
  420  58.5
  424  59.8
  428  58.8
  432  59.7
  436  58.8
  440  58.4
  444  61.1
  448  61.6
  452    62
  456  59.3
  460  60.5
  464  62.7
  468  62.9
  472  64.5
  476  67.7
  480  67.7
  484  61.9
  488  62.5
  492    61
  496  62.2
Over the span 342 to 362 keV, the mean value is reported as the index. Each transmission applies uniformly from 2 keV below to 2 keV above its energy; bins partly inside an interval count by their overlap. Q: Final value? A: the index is 58.8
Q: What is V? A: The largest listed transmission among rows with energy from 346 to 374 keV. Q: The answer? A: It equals 60.2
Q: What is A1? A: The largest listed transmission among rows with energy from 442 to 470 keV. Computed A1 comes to 62.9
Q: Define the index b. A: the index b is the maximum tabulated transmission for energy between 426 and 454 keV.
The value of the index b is 62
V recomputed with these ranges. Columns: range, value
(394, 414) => 60.1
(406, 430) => 59.9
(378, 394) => 59.8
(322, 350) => 58.4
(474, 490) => 67.7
